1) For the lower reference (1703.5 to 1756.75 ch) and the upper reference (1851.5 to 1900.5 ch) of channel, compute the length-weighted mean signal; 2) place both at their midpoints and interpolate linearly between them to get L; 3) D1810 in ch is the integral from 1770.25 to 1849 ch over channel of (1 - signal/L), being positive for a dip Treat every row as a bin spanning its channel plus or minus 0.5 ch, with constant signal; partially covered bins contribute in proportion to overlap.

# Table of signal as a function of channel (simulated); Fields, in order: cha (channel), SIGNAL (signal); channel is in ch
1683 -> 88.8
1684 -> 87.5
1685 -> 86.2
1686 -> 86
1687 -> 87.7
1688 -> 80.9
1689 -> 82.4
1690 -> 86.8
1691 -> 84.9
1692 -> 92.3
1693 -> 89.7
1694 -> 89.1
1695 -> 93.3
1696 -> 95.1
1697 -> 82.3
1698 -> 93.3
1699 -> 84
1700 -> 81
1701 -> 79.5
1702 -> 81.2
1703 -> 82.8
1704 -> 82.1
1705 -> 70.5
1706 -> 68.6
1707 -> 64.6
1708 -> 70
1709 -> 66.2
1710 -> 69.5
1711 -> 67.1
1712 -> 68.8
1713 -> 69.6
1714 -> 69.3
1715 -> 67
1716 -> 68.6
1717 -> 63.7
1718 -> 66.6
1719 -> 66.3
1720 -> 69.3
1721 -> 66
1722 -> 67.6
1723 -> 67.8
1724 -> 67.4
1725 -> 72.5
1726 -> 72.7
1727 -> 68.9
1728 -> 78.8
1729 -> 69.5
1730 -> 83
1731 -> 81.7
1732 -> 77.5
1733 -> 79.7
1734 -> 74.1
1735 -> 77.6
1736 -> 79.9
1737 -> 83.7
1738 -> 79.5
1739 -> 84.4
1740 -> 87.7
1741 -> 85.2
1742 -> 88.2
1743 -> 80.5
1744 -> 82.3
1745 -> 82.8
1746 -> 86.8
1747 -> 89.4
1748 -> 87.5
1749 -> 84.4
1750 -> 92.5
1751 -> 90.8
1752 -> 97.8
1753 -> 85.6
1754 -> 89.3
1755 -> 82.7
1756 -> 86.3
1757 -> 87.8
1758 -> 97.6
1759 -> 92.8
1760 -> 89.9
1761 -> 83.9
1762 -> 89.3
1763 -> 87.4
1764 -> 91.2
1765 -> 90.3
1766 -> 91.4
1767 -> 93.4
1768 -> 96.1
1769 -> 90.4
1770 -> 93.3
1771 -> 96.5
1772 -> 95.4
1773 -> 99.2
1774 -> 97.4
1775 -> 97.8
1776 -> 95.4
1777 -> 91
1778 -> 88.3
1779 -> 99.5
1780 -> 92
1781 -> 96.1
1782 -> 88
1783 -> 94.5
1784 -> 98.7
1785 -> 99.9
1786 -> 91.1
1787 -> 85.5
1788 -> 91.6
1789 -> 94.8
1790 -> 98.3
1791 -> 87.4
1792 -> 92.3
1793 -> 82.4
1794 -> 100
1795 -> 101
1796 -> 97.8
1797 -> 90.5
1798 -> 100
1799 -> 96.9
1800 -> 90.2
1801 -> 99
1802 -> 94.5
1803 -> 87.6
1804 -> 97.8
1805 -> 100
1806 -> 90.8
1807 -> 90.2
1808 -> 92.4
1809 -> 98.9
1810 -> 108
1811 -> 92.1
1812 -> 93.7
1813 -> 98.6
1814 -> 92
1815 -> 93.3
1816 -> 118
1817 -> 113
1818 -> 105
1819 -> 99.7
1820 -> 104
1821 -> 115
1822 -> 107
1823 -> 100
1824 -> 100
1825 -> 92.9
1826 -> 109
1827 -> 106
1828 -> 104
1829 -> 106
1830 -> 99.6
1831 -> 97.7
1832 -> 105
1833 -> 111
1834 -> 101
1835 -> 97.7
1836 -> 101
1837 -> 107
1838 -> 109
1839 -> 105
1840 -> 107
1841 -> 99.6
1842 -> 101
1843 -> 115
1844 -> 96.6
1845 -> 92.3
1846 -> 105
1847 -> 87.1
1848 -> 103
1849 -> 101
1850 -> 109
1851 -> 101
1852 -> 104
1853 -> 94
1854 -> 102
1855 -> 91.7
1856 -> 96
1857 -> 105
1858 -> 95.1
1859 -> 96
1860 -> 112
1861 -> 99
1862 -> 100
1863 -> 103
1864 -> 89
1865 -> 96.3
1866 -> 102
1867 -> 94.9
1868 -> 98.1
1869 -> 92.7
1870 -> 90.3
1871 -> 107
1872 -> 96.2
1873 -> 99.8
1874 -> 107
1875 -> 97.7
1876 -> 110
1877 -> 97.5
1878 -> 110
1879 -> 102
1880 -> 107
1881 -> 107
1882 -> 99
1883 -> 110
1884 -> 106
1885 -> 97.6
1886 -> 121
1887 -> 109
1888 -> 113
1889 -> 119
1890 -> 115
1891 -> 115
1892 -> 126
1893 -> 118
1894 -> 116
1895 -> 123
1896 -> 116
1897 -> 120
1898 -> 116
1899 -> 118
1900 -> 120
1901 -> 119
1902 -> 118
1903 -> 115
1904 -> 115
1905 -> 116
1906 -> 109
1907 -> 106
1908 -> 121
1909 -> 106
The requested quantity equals -5.0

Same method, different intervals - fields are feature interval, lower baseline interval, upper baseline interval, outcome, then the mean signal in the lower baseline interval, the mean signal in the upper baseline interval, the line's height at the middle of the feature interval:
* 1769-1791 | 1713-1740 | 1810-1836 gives -1.17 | 73.4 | 103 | 89.5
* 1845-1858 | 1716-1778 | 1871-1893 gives 0.40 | 83.9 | 108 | 103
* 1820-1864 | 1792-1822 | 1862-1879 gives -1.36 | 98.1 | 99.6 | 98.9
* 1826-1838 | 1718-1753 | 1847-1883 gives -1.10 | 79.4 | 100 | 95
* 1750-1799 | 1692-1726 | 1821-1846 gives -1.67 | 74.8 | 103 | 89.7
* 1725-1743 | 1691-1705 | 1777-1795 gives 1.93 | 86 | 93.1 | 88.9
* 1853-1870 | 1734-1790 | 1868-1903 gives 1.29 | 90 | 110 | 106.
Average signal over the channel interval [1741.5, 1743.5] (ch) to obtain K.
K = 84.3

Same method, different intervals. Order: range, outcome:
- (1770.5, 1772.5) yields 96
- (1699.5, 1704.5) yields 81.3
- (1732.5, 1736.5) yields 77.8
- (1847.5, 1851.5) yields 104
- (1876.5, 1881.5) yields 105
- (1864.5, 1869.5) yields 96.8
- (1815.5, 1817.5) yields 116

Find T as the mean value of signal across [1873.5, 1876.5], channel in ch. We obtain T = 105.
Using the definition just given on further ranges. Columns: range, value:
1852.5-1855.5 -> 95.9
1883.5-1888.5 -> 109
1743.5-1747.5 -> 85.3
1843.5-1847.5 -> 95.2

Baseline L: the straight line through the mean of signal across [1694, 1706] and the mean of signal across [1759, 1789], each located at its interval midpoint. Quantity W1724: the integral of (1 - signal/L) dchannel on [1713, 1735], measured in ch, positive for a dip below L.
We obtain 3.9 ch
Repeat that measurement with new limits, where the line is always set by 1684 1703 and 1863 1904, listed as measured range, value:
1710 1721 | 2.6 ch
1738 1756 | 1.1 ch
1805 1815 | 0.5 ch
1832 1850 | 0.1 ch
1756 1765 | 0.4 ch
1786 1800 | 0.6 ch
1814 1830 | -0.5 ch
